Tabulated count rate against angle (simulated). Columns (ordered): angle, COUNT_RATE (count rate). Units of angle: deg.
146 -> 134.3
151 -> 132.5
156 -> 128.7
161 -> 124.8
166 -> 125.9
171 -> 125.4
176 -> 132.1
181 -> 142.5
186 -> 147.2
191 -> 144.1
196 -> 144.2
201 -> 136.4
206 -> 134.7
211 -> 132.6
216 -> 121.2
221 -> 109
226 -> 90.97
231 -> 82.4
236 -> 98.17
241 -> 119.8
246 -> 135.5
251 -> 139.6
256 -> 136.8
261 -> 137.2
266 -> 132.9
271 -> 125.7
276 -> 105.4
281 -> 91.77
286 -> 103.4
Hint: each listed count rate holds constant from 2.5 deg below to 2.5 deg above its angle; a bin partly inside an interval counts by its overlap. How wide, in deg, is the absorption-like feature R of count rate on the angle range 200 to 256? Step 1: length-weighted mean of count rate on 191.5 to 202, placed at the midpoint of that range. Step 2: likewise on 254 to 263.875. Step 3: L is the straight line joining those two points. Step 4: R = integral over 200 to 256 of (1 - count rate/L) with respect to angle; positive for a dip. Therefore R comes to 8.3 deg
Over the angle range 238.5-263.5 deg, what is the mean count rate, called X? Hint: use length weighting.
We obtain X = 134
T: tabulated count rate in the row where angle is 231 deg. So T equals 82.4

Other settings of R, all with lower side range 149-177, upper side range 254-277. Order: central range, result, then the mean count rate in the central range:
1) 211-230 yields 2.95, 108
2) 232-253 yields 1.42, 120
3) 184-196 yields -1.60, 145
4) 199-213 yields -0.68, 135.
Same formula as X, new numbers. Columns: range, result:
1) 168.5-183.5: 133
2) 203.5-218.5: 130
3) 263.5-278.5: 121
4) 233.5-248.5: 118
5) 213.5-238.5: 100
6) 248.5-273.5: 134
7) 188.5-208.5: 140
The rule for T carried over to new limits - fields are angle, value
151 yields 132.5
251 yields 139.6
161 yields 124.8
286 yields 103.4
